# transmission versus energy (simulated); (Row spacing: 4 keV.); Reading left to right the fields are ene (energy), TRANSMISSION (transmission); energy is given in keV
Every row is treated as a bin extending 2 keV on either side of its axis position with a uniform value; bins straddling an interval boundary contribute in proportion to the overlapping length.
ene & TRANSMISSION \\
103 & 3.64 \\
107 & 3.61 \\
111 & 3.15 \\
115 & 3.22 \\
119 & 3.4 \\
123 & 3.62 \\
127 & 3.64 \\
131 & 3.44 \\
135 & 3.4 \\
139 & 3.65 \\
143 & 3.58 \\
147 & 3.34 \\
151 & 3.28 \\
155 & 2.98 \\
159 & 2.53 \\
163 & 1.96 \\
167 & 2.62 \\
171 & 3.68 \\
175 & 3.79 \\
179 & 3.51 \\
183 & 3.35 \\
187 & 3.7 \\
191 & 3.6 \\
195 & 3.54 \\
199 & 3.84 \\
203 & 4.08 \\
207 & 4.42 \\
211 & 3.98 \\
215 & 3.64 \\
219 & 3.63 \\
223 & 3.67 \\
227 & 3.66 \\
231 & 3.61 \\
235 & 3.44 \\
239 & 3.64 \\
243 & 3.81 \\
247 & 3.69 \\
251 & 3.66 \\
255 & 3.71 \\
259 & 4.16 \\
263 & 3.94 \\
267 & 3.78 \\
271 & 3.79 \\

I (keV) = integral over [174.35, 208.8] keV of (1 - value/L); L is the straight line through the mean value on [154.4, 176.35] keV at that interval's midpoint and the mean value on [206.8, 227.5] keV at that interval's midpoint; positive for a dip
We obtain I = -4.1 keV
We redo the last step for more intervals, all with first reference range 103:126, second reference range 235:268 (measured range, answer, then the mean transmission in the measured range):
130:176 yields 4.7 keV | 3.17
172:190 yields 0.0 keV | 3.59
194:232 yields -1.4 keV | 3.82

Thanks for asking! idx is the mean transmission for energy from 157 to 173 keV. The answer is 2.7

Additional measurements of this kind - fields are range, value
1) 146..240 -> 3.48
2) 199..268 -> 3.8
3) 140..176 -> 3.08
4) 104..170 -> 3.23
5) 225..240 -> 3.58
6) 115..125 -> 3.45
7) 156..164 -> 2.37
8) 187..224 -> 3.82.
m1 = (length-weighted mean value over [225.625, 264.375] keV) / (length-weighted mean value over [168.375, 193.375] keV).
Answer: 1.04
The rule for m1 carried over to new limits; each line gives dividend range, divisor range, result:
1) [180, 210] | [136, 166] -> 1.24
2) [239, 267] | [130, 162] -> 1.18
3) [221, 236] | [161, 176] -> 1.22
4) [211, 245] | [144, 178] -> 1.20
